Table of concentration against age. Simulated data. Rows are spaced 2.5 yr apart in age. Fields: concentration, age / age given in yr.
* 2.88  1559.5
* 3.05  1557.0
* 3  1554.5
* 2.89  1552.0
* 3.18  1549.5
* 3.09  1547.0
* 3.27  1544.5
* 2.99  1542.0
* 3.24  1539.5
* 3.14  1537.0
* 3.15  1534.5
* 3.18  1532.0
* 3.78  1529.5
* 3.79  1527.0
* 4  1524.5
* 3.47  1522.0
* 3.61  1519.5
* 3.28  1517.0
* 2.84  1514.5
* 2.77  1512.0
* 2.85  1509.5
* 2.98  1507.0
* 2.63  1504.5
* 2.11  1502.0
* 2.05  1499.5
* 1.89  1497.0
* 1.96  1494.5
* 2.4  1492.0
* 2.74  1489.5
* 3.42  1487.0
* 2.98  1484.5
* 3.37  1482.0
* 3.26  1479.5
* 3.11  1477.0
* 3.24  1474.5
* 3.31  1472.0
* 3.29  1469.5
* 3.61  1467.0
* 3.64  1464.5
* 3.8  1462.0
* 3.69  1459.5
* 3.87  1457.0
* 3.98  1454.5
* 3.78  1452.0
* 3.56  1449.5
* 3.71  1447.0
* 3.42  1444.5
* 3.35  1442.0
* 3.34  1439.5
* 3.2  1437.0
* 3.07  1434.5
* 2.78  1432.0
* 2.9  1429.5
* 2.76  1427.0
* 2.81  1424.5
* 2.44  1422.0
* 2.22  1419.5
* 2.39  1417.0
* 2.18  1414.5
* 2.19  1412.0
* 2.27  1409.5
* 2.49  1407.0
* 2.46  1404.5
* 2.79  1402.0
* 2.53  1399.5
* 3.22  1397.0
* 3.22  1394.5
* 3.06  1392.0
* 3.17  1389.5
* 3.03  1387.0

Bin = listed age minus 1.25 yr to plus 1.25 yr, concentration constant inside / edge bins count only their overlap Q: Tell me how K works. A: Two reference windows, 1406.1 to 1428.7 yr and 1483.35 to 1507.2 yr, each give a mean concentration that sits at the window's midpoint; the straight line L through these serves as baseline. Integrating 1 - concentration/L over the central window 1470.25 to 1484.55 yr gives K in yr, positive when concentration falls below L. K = -4.4 yr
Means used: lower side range 2.43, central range 3.23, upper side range 2.49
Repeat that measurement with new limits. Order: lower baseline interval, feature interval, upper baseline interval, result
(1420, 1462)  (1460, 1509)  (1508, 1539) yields 5.28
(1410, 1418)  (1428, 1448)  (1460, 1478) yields -3.12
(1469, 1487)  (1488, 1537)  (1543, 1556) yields 3.54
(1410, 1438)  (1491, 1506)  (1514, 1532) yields 5.12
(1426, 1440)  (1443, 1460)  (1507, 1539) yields -3.62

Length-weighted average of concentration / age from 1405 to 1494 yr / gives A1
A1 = 3.09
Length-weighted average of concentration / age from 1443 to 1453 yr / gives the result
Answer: 3.61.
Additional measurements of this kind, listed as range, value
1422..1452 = 3.17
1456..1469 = 3.69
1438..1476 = 3.57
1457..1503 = 3.02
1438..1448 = 3.44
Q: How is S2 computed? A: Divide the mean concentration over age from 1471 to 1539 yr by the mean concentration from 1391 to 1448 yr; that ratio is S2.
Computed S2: 1.07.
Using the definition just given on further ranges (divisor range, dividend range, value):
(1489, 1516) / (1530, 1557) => 1.26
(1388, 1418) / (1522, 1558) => 1.23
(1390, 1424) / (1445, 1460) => 1.45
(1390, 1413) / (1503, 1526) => 1.16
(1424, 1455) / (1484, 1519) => 0.81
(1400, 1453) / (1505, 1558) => 1.12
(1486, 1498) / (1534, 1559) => 1.25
